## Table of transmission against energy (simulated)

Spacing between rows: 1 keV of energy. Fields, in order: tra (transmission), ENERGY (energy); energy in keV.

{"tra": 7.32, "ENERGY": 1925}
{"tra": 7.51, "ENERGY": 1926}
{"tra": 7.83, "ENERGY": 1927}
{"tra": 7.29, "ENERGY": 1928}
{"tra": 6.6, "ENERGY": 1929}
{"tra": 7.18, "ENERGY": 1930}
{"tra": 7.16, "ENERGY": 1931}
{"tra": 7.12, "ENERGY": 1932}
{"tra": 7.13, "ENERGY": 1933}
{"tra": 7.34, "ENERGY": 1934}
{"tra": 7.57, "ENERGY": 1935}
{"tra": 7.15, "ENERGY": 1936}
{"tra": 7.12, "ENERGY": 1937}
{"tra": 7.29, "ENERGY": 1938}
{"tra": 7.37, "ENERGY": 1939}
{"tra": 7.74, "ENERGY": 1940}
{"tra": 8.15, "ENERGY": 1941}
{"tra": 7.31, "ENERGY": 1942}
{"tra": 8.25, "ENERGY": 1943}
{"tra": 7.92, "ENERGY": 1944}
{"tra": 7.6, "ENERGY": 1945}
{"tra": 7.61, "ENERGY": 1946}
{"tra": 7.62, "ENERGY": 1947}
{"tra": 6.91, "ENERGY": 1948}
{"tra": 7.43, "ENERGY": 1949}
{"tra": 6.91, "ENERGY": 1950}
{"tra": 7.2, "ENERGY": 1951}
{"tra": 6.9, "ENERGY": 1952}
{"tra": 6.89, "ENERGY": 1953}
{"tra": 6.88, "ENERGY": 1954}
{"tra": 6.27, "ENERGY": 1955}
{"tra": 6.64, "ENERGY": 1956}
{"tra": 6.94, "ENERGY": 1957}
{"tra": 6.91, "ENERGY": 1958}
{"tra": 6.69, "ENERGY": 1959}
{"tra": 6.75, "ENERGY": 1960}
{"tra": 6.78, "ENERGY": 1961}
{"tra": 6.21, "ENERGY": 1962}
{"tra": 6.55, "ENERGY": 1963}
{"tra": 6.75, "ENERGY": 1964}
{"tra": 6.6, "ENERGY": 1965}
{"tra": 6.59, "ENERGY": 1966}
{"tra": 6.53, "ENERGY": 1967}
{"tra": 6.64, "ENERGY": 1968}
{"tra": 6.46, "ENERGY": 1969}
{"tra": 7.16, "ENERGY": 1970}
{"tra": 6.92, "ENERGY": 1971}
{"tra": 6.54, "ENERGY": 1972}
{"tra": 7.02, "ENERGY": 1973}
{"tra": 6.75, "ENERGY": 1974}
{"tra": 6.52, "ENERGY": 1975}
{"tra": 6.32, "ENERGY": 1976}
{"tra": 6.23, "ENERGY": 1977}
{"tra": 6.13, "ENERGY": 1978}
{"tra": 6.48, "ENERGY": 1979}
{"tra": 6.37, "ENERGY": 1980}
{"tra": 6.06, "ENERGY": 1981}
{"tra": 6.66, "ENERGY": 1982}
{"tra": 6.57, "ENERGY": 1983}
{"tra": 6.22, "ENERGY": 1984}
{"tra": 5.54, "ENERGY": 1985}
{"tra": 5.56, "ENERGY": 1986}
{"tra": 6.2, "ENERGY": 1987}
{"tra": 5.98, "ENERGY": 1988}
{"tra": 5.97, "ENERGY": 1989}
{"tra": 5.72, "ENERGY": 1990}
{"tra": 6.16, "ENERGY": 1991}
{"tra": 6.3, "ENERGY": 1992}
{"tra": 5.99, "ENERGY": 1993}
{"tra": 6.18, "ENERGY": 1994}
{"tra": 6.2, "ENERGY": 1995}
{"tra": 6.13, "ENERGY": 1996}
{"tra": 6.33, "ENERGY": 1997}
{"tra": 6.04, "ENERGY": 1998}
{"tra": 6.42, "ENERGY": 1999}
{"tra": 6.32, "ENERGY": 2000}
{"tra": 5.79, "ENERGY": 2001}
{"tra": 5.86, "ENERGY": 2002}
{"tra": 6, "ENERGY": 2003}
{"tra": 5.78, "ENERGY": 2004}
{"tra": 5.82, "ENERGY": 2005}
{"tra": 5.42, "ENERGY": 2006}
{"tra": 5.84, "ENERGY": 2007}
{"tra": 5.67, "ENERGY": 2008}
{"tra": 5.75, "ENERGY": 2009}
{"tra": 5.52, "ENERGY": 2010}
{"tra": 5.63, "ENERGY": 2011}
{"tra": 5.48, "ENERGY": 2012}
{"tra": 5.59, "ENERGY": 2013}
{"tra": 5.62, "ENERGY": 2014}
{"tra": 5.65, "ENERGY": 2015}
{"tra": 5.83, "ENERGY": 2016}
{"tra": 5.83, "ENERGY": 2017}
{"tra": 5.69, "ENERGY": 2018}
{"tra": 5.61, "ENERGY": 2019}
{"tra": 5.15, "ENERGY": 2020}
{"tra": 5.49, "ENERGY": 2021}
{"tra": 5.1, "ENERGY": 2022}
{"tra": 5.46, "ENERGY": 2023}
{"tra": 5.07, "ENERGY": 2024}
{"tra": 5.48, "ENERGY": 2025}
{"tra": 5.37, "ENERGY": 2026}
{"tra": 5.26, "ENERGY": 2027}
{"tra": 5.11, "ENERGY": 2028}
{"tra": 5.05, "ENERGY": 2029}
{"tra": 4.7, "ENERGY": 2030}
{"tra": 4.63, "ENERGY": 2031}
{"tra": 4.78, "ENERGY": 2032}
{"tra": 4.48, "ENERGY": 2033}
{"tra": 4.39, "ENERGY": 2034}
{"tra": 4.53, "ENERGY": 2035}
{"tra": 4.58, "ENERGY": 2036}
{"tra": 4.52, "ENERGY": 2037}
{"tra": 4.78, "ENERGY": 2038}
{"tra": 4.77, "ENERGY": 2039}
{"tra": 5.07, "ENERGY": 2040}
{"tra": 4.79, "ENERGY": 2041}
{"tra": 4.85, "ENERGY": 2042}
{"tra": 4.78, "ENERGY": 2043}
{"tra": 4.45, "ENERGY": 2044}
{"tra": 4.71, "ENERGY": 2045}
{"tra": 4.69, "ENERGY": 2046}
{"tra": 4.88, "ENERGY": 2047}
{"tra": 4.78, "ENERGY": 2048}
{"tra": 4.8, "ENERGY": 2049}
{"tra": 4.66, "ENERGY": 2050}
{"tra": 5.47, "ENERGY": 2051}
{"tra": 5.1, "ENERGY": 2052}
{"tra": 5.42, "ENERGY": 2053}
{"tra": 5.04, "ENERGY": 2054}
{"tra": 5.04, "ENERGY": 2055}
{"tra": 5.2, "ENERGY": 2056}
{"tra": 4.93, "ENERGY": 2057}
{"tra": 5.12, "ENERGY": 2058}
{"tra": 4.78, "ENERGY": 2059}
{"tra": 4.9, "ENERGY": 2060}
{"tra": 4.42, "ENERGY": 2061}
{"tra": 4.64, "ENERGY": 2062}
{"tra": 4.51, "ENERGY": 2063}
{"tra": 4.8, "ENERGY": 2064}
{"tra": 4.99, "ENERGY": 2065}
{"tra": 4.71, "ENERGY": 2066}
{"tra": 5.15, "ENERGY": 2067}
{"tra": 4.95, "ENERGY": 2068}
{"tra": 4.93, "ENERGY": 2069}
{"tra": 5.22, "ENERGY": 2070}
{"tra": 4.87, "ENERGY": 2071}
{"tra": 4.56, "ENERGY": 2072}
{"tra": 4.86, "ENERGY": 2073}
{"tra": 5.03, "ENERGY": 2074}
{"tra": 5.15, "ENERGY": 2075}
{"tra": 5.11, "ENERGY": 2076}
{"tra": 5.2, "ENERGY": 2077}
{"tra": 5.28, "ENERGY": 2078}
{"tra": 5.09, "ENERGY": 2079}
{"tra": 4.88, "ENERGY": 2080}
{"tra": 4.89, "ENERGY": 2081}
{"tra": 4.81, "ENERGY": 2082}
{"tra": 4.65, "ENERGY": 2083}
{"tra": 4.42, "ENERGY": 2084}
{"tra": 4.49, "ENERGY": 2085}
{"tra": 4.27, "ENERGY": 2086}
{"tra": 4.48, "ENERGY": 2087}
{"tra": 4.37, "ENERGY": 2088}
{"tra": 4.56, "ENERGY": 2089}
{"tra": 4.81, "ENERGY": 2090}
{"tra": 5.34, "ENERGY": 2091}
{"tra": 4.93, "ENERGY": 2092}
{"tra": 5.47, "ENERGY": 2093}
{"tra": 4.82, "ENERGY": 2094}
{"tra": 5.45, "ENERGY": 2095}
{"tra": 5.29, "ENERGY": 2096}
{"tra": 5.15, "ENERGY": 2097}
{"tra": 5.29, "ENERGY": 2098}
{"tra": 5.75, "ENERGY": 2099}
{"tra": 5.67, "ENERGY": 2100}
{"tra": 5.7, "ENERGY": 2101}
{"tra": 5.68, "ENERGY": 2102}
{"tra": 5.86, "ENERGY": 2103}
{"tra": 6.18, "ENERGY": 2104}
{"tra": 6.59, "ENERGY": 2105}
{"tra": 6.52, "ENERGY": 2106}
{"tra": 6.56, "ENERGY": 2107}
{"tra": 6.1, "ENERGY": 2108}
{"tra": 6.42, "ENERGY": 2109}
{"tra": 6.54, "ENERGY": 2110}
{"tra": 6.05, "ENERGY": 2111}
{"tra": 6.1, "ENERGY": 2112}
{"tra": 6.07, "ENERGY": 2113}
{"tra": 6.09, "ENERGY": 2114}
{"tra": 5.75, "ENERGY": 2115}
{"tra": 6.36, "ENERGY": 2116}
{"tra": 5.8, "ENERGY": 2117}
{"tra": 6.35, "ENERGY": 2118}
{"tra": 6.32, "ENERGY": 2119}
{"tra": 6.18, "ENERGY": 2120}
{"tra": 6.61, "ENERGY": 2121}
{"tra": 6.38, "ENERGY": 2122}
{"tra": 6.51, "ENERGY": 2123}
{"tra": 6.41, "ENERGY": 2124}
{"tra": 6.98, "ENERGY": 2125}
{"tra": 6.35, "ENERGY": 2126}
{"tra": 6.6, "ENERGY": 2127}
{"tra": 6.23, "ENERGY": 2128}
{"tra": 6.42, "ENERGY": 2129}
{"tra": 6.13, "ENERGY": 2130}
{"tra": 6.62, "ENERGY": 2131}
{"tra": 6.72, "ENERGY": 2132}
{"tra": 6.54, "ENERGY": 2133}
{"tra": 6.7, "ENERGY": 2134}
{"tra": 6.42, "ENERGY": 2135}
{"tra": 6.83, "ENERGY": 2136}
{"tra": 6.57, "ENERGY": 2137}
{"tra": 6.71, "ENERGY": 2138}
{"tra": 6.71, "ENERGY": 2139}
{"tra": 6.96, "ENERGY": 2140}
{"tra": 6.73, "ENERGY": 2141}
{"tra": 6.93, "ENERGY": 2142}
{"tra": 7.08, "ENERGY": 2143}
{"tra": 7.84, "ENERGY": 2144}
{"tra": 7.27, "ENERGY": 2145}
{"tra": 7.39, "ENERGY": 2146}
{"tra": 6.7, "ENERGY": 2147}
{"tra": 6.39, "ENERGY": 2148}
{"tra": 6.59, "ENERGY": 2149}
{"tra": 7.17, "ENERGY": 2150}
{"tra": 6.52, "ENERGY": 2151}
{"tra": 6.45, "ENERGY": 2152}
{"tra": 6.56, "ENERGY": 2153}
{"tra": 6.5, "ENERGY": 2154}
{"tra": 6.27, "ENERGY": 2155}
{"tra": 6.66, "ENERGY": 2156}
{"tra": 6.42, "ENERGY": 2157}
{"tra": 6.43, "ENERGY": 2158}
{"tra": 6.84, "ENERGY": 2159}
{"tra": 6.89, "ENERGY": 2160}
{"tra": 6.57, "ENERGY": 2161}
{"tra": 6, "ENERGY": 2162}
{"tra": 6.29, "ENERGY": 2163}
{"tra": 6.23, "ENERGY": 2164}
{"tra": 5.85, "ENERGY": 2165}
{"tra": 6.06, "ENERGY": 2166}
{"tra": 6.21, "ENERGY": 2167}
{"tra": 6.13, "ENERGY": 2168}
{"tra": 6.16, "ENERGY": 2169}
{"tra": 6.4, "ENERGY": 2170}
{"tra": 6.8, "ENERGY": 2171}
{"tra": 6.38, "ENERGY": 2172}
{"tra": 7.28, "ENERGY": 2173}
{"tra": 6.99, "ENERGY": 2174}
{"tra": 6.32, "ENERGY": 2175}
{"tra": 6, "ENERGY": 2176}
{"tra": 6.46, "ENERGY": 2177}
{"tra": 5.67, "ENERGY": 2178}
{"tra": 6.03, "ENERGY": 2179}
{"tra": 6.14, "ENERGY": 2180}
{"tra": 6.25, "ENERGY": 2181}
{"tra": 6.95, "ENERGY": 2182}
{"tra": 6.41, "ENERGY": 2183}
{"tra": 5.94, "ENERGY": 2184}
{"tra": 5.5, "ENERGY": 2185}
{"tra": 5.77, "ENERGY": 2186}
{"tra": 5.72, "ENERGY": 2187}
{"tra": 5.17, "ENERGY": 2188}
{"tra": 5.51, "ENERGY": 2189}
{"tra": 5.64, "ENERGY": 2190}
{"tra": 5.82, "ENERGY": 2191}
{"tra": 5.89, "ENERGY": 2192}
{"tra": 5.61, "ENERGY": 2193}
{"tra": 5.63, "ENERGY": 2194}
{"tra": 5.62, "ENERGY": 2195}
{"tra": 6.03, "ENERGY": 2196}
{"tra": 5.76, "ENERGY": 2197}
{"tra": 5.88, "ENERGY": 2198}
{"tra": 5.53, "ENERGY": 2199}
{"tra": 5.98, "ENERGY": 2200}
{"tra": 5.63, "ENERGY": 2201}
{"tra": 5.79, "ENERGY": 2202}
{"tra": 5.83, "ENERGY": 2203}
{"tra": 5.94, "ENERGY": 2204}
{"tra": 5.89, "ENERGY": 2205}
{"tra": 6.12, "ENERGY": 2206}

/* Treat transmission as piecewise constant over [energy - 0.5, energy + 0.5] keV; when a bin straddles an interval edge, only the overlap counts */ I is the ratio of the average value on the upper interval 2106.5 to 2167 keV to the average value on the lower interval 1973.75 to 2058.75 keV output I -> 1.18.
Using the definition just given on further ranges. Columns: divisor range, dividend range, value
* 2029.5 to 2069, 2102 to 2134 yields 1.31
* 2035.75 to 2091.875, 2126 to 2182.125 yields 1.35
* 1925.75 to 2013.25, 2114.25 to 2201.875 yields 0.96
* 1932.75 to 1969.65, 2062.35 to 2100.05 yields 0.70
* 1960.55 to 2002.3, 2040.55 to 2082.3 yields 0.78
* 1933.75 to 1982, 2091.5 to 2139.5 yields 0.89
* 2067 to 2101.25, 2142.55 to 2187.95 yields 1.29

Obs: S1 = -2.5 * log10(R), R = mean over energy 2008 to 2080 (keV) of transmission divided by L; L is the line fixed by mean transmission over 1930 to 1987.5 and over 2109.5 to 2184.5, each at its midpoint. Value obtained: 0.31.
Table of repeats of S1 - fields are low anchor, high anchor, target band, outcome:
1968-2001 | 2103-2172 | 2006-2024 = 0.14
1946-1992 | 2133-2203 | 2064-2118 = 0.20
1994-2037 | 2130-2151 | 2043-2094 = 0.23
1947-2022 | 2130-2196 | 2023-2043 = 0.28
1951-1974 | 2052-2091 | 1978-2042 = 0.06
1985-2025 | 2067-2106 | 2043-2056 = 0.11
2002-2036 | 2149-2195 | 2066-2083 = 0.14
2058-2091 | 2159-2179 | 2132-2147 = -0.17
